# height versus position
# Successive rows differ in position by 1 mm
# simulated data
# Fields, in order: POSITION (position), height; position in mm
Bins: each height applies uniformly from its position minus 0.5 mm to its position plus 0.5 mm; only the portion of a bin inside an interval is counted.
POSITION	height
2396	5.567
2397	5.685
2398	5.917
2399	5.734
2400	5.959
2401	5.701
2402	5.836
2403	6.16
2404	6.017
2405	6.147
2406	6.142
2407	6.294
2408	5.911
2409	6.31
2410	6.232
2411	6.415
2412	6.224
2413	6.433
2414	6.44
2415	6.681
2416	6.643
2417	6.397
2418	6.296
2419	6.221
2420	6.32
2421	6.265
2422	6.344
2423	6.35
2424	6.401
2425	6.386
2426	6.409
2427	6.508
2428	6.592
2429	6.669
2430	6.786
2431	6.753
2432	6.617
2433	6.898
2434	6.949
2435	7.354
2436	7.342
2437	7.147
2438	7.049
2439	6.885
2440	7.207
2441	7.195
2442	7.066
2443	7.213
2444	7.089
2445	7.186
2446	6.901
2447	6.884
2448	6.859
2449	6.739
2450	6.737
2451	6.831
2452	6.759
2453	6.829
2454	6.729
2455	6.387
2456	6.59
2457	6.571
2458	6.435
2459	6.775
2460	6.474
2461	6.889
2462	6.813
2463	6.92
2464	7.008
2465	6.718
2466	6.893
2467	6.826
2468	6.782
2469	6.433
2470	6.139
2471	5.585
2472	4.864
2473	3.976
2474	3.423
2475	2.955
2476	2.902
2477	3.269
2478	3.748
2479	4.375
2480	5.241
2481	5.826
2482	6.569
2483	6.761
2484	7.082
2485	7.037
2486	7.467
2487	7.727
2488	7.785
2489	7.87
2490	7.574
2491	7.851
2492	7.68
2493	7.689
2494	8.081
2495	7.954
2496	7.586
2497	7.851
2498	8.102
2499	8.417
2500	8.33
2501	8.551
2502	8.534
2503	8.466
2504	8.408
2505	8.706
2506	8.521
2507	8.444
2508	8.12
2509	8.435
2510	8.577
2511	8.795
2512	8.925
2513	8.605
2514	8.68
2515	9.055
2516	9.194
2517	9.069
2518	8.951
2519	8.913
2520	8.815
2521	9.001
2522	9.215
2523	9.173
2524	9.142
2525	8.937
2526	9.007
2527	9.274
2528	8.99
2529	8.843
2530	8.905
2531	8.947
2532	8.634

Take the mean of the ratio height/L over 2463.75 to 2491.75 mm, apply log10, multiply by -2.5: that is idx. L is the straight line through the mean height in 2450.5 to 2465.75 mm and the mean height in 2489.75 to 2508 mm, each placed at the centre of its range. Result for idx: 0.24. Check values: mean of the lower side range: 6.72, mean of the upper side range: 8.16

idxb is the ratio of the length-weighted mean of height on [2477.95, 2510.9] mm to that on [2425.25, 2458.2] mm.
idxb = 1.1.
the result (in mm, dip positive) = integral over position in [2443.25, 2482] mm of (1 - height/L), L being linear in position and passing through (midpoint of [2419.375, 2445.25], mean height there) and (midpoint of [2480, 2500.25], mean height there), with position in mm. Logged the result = 6.1 mm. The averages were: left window 6.8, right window 7.5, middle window 6.02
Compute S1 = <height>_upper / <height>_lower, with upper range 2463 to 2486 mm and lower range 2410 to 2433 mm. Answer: 0.86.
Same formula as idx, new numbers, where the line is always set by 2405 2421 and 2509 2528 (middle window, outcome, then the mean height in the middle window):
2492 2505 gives 0.04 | 8.17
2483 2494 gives 0.09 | 7.56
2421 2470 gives 0.05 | 6.78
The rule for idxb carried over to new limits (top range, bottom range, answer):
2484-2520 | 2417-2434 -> 1.27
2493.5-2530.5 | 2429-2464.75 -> 1.26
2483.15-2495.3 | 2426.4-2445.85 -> 1.09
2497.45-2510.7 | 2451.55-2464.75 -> 1.26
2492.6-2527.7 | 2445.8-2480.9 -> 1.45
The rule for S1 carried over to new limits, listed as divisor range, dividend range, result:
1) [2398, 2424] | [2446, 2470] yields 1.08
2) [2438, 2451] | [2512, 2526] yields 1.28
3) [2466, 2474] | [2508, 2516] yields 1.52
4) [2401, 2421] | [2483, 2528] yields 1.34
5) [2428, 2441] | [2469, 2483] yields 0.67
